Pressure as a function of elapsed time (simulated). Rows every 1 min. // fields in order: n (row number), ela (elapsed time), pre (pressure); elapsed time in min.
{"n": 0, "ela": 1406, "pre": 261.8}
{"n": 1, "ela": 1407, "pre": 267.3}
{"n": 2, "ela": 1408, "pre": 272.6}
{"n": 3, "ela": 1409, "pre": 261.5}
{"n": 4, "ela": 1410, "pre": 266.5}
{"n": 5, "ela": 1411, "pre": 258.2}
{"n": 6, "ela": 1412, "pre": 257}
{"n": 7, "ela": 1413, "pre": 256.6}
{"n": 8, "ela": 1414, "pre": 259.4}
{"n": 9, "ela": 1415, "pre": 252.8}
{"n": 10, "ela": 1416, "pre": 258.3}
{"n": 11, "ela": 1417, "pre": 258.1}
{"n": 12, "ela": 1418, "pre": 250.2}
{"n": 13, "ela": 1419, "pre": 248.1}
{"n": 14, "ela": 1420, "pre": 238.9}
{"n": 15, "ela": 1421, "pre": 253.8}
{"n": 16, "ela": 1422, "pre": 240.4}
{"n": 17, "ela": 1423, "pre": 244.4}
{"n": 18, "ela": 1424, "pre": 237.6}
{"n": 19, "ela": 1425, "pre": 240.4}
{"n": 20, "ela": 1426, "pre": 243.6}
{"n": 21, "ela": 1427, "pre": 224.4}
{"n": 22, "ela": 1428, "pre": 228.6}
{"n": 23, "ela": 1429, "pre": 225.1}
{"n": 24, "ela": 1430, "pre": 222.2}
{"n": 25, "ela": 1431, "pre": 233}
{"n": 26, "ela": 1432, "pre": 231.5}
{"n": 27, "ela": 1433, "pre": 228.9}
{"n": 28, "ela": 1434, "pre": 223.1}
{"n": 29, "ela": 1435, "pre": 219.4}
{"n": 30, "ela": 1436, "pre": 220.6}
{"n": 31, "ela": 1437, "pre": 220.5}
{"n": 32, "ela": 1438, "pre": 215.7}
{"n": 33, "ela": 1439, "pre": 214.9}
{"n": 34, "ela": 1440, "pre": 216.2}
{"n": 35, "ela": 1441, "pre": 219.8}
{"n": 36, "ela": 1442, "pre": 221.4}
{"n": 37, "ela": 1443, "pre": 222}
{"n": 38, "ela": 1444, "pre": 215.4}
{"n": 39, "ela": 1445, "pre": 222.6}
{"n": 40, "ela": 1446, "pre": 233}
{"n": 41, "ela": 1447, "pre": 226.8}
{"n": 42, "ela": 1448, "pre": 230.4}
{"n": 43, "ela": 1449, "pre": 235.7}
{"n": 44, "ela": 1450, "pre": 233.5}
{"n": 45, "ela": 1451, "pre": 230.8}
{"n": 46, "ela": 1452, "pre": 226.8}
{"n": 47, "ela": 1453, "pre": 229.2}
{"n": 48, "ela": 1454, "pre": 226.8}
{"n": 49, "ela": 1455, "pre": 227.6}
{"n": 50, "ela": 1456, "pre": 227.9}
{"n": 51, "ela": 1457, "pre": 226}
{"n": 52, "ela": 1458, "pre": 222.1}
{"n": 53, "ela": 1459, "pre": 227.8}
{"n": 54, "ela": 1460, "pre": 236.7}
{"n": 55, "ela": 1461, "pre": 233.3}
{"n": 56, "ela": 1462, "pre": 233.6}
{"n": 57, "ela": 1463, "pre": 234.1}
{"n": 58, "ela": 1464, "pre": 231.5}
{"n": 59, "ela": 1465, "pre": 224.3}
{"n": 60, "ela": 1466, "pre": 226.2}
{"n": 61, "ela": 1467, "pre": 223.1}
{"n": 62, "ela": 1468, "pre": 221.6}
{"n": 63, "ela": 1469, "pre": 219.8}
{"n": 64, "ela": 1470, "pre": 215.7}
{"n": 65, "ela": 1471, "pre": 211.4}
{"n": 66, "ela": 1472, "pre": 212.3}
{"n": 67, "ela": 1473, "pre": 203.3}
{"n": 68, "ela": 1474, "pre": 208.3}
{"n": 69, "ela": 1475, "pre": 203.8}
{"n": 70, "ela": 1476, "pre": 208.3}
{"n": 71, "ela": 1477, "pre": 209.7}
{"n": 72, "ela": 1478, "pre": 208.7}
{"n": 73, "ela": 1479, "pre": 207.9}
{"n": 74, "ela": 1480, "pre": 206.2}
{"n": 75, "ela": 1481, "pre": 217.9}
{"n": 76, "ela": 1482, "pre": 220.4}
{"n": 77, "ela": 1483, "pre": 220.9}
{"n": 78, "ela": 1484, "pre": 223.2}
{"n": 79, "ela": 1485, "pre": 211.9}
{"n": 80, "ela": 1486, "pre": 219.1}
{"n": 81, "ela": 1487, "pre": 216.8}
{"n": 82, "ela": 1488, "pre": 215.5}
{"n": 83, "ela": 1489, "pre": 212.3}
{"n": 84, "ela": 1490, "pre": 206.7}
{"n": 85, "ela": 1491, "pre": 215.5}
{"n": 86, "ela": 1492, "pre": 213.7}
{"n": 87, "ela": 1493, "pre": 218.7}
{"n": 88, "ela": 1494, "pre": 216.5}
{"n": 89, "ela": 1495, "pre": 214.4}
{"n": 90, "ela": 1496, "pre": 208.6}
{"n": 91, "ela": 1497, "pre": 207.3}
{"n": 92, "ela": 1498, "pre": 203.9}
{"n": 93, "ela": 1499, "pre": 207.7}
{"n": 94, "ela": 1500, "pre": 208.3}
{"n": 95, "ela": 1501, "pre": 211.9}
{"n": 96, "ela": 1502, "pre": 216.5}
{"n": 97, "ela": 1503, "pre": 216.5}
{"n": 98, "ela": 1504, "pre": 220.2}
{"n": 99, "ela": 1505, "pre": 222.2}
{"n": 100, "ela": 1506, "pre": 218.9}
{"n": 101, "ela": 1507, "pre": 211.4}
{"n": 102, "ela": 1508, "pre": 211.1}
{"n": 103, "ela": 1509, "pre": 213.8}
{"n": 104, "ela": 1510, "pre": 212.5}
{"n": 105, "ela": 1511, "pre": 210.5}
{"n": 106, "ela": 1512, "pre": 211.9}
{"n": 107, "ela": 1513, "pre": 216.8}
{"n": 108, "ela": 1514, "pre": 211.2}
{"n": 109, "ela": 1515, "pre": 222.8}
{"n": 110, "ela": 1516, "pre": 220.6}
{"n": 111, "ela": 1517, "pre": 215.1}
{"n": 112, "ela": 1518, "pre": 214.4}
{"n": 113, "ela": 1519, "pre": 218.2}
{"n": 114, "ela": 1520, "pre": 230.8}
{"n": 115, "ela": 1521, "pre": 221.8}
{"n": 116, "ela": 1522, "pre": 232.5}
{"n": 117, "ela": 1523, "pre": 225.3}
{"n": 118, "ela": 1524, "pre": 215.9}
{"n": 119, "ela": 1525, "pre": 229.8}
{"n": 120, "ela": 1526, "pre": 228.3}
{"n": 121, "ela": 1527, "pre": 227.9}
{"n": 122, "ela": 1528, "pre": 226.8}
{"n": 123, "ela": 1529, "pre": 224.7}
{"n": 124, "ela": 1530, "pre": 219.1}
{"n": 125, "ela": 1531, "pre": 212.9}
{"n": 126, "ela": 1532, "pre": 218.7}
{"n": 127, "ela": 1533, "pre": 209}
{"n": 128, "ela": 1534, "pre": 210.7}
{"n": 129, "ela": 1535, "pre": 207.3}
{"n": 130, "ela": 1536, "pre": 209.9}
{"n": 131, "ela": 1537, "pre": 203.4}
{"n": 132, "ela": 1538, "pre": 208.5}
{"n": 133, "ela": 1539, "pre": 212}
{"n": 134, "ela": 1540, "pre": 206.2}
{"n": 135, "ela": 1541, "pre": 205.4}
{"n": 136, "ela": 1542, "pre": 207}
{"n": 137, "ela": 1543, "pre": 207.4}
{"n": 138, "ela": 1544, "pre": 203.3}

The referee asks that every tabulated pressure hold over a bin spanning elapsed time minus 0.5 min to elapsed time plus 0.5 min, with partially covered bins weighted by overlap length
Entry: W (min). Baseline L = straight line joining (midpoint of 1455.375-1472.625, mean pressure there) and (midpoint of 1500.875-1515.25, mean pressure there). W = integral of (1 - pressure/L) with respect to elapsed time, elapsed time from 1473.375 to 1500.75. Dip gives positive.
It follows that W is 0.9 min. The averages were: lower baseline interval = 225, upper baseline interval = 215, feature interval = 212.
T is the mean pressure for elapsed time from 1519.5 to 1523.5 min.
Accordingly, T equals 228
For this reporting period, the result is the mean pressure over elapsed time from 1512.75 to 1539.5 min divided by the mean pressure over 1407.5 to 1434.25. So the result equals 0.89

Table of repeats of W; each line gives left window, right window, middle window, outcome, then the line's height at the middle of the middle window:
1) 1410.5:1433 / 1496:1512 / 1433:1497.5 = 2.0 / 227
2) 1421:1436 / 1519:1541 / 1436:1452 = 0.4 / 230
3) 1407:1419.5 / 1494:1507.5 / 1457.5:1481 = 1.1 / 229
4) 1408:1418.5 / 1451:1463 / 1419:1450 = 2.0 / 244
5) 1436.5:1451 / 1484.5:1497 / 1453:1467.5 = -0.6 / 220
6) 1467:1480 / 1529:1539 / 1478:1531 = -1.3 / 211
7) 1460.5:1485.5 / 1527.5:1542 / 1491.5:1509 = 0.1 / 215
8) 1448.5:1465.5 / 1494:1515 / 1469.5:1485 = 0.8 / 223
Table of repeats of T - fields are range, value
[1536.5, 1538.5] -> 206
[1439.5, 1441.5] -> 218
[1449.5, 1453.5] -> 230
